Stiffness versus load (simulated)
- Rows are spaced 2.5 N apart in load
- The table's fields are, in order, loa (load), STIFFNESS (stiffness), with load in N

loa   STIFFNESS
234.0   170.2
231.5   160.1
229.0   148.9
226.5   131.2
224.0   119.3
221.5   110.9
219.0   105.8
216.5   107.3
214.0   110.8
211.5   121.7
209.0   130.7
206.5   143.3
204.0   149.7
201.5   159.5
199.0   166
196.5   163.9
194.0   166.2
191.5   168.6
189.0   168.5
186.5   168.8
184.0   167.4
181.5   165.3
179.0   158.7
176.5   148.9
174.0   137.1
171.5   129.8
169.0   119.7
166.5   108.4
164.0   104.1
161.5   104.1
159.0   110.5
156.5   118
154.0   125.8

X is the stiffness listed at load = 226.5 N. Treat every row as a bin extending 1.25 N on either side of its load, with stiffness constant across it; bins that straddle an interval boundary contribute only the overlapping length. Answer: 131.2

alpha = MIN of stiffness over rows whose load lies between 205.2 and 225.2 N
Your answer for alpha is 105.8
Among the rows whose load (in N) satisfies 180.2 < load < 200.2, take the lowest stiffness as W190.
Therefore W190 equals 163.9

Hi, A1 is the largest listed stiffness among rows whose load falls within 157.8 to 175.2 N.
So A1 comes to 137.1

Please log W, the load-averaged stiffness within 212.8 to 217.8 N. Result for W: 109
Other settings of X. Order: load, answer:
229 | 148.9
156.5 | 118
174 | 137.1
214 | 110.8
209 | 130.7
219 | 105.8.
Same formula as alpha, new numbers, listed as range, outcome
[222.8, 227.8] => 119.3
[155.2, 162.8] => 104.1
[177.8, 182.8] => 158.7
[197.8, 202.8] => 159.5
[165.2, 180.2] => 108.4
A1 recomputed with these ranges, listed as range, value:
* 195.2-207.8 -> 166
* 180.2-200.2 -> 168.8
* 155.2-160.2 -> 118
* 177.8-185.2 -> 167.4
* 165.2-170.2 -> 119.7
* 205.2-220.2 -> 143.3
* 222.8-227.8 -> 131.2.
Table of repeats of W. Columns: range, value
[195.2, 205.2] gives 160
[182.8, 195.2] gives 168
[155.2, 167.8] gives 109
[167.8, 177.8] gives 134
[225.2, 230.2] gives 140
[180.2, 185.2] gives 166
